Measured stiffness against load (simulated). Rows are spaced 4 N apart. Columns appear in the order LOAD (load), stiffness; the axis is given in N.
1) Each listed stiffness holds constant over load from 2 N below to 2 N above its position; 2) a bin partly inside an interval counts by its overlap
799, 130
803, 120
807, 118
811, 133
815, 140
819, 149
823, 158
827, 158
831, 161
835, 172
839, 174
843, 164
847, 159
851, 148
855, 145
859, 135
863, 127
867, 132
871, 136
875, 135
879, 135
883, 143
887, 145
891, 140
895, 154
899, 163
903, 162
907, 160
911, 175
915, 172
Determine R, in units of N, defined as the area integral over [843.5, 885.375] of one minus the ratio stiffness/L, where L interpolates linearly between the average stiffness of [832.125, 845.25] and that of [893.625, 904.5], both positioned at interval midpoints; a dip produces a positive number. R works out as 6.30 N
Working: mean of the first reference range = 169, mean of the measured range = 140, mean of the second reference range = 160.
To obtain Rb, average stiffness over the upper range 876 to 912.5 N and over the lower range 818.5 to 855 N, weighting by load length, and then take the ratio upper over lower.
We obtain 0.95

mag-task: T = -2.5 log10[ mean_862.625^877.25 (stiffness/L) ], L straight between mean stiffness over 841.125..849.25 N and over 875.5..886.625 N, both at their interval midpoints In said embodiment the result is 0.10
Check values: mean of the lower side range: 161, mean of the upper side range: 139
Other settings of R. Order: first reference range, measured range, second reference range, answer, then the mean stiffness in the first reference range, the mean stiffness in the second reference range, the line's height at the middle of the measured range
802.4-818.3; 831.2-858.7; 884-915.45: -3.6 N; 130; 158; 141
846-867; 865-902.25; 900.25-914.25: 2.7 N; 141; 166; 154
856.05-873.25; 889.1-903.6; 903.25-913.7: 0.3 N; 133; 167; 158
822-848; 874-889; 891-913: 2.0 N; 164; 161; 162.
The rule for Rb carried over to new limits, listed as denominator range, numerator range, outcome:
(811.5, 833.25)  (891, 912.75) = 1.06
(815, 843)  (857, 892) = 0.85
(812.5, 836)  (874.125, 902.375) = 0.94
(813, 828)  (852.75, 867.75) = 0.90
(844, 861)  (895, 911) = 1.10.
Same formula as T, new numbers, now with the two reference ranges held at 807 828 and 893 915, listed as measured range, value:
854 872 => 0.15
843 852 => -0.04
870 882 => 0.16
